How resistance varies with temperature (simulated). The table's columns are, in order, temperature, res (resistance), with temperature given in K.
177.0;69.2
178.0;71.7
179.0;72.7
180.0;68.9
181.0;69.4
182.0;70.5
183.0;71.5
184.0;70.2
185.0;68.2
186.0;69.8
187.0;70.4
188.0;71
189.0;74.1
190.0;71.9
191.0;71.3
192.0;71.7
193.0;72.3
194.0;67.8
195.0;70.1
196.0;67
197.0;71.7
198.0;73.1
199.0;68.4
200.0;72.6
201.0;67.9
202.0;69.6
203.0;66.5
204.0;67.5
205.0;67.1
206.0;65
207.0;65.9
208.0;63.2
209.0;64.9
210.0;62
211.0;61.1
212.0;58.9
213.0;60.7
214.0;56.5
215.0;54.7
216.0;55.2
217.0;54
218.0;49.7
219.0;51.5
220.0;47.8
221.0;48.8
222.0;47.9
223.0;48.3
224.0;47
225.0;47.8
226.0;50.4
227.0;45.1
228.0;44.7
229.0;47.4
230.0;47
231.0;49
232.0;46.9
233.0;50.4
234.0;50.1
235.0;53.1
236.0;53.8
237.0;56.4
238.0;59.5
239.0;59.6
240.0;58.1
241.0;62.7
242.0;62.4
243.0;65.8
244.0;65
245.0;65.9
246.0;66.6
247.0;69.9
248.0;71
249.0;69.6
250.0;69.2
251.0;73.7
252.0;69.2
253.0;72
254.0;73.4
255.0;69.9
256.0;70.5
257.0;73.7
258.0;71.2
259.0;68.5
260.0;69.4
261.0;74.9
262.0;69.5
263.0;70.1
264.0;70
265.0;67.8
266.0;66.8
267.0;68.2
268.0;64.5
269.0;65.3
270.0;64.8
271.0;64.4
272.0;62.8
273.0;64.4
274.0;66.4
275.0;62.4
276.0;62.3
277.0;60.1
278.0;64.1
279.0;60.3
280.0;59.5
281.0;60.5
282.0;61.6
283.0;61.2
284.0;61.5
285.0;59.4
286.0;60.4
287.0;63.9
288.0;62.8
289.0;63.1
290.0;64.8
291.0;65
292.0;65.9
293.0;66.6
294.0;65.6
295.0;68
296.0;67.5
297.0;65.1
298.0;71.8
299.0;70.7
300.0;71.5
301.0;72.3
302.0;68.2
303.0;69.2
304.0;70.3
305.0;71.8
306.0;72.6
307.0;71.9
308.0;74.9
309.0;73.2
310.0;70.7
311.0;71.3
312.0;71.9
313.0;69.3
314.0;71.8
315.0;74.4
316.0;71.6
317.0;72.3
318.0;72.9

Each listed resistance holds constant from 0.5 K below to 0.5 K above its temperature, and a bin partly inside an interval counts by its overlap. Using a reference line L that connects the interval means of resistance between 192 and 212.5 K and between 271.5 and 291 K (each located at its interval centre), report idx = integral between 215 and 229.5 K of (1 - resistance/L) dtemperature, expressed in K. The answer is 3.7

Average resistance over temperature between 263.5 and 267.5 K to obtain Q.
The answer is 68.2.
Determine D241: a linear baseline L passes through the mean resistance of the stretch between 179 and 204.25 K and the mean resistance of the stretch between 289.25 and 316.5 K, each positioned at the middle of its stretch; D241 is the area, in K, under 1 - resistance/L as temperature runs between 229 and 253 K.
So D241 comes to 3.2 K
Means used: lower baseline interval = 70.2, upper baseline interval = 69.9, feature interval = 60.6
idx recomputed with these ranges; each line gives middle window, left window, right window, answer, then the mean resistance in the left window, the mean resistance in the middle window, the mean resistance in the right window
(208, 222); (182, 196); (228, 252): 2.0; 70.6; 55.8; 59.6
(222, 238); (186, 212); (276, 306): 4.3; 68.4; 49.4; 65.3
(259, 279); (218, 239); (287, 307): -1.9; 49.9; 66.1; 68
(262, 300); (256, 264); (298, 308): 3.4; 70.9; 64.7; 71.2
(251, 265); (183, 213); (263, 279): -1.1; 68.2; 70.9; 65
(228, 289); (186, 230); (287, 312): 1.9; 61.1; 63.4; 68.9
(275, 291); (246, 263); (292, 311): 1.9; 70.8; 61.8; 70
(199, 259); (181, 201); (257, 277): 7.6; 70.6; 60.1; 67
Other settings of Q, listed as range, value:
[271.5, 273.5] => 63.6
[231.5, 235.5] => 50.1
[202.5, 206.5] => 66.5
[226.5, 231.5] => 46.6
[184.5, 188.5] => 69.8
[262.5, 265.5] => 69.3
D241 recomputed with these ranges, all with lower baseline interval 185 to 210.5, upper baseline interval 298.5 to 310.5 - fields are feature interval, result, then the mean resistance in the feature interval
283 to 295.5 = 1.28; 63.8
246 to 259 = -0.12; 70.8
